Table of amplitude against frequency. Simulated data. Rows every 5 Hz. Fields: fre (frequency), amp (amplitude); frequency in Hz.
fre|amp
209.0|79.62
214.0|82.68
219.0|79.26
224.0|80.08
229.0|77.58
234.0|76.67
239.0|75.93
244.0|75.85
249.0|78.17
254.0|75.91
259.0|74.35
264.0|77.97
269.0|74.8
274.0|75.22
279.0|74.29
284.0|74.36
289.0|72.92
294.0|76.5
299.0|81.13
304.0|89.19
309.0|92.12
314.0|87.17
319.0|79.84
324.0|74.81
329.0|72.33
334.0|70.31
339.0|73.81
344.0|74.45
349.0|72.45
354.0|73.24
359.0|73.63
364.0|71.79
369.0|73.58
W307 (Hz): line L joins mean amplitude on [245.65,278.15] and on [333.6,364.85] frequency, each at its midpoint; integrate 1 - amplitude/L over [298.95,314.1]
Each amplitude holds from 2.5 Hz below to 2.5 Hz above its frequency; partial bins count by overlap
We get -2.8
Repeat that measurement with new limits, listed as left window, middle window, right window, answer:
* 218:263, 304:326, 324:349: -3.1 Hz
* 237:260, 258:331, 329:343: -4.4 Hz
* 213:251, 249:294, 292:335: 2.4 Hz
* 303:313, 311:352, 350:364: 3.1 Hz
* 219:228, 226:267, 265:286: 0.4 Hz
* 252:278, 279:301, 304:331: 0.8 Hz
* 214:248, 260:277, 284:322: 0.9 Hz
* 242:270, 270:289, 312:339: 0.5 Hz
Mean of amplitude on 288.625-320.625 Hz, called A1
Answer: 83.4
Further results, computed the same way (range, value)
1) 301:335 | 81.3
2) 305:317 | 89.2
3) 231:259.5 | 76.3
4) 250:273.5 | 75.9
